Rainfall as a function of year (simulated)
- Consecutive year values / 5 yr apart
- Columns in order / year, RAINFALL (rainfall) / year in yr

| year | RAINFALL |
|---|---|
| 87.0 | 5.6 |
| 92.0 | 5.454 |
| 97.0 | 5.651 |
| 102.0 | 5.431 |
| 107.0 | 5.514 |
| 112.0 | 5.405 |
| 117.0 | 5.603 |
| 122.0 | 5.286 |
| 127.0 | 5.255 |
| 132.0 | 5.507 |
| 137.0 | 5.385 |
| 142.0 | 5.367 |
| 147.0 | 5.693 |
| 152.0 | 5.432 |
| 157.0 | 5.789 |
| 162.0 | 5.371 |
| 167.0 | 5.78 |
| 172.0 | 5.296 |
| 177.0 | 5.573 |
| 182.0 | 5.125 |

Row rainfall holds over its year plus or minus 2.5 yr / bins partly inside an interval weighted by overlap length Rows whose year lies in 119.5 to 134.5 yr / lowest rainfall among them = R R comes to 5.255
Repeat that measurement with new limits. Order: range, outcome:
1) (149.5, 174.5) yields 5.296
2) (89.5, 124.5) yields 5.286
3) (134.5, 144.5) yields 5.367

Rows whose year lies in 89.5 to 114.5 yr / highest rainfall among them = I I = 5.651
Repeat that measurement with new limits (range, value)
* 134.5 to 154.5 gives 5.693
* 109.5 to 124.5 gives 5.603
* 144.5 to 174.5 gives 5.789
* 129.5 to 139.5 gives 5.507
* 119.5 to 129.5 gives 5.286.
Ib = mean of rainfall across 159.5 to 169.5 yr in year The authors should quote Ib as 5.58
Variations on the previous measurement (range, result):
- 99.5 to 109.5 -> 5.47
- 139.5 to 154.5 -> 5.5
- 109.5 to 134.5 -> 5.41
